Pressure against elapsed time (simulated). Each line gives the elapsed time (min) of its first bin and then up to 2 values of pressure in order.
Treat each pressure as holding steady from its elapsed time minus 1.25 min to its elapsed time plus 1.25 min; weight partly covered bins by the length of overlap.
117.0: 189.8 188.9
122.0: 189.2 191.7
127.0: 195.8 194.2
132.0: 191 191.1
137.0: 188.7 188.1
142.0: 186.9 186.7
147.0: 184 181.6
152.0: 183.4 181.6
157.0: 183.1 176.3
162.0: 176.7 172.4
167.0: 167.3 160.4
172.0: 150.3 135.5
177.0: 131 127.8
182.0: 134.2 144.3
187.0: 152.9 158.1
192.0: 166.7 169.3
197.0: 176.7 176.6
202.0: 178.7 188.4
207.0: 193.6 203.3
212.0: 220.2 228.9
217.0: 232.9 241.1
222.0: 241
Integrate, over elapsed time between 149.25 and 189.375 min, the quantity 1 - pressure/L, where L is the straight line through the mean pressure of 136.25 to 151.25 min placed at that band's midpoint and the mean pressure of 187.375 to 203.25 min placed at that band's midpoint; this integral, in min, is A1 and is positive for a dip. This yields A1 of 4.3 min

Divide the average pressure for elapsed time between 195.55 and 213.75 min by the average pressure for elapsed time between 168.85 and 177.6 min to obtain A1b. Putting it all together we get 1.33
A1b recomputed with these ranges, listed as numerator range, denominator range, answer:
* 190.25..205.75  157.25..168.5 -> 1.01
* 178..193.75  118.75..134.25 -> 0.77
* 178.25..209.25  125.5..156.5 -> 0.88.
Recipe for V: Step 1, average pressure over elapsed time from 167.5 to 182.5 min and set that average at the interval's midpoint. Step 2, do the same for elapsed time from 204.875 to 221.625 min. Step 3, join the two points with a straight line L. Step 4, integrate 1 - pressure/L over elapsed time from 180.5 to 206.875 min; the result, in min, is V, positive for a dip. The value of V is 2.11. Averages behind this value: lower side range 142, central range 165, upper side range 219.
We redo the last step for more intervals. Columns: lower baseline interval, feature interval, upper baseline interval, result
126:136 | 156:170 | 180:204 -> 0.3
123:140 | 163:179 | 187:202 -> 2.3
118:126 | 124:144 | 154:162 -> -0.4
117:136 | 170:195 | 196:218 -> 6.4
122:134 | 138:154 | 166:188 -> -0.9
